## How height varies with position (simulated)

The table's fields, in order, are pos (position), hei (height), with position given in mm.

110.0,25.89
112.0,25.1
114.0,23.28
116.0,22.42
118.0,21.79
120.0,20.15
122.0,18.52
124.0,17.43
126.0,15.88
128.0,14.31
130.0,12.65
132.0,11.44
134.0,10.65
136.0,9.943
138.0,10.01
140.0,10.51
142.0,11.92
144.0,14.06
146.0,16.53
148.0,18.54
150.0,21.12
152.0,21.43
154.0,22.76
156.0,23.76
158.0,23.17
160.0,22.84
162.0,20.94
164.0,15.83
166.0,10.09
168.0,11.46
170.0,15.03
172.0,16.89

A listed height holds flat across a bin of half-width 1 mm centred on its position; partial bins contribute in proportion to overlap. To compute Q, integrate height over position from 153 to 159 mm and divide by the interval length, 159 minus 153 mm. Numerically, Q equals 23.2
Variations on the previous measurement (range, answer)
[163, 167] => 13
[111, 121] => 22.5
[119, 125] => 18.7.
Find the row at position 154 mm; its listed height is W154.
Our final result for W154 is 22.76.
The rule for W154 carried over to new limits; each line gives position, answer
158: 23.17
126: 15.88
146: 16.53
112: 25.1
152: 21.43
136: 9.943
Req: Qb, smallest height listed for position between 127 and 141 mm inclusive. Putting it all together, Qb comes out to 9.943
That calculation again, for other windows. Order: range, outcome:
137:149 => 10.01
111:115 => 23.28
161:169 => 10.09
